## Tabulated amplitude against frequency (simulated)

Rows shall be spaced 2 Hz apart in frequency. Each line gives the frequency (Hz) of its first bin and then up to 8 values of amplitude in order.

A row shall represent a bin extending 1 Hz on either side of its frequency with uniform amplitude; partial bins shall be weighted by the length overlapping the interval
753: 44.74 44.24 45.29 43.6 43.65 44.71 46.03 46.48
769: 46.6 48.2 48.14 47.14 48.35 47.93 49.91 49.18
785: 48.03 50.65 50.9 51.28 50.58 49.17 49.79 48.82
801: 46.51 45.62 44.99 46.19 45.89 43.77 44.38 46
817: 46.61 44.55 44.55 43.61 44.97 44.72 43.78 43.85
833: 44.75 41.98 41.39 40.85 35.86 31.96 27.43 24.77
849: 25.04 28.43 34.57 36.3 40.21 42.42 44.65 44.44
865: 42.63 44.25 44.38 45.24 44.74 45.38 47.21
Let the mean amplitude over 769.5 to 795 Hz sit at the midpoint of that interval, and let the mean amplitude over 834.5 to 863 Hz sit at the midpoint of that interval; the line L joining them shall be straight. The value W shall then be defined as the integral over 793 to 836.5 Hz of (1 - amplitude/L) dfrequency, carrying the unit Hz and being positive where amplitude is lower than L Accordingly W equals -3.1 Hz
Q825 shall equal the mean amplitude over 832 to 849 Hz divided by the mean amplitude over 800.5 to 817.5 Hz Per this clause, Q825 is 0.8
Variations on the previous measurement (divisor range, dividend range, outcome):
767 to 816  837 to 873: 0.79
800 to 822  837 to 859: 0.74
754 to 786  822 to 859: 0.80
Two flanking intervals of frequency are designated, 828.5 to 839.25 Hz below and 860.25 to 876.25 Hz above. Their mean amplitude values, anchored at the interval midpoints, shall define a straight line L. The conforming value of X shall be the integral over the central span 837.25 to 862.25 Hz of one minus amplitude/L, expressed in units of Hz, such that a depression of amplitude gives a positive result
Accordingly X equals 5.1 Hz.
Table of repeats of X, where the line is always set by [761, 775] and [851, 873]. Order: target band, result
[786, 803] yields -1.7 Hz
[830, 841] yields 0.2 Hz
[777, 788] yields -0.8 Hz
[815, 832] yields -0.5 Hz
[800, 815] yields -0.3 Hz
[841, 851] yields 3.3 Hz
